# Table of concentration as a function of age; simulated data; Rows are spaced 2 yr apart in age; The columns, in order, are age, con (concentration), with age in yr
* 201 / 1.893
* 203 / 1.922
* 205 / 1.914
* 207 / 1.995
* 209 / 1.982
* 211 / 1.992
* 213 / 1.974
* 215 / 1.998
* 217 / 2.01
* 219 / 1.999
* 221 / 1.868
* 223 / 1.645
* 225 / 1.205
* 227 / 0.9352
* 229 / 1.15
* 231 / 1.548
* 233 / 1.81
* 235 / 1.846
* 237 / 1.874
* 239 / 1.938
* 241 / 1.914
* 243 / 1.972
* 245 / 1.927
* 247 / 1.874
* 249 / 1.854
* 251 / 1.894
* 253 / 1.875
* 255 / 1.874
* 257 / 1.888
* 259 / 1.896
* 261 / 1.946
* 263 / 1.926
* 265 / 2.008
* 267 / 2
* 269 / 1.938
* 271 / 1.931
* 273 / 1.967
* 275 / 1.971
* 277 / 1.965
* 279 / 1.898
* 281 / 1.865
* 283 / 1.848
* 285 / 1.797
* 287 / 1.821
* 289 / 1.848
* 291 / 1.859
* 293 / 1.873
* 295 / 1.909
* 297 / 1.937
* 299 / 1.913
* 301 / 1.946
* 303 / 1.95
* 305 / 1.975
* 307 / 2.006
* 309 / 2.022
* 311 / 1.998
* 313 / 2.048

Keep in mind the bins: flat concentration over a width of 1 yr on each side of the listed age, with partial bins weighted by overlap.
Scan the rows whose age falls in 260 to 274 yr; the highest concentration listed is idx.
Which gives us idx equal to 2.008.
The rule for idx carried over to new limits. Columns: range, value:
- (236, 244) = 1.972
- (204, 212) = 1.995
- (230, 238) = 1.874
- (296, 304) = 1.95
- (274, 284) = 1.971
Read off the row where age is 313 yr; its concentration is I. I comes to 2.048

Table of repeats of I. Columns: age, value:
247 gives 1.874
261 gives 1.946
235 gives 1.846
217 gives 2.01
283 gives 1.848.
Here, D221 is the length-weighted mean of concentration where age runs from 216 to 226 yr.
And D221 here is 1.75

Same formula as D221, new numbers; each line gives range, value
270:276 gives 1.96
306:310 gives 2.01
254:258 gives 1.88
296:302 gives 1.93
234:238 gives 1.86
